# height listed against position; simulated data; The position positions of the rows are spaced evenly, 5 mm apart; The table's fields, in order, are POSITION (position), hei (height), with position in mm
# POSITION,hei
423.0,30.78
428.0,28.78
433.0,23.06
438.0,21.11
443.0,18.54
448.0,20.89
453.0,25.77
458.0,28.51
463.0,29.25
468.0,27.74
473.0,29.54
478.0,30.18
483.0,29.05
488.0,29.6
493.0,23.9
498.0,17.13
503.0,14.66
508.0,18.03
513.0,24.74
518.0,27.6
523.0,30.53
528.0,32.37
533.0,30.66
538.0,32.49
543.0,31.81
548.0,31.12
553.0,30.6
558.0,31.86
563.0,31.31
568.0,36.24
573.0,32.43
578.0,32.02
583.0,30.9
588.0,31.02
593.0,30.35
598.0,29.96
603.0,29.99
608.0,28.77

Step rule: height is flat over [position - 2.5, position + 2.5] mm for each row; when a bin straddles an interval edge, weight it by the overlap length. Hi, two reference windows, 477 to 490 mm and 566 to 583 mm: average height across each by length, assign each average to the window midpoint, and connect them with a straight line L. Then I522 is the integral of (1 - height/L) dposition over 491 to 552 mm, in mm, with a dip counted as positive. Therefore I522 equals 9.3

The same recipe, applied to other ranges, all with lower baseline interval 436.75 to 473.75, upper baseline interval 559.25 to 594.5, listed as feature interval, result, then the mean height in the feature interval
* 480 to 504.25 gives 3.3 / 23.4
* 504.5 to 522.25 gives 3.0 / 23.7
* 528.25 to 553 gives -1.2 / 31.5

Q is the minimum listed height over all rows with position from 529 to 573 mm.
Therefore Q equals 30.6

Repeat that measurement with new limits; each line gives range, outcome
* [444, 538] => 14.66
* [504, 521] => 18.03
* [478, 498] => 17.13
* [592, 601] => 29.96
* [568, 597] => 30.35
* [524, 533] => 30.66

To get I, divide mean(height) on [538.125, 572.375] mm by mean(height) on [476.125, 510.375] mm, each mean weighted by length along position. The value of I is 1.39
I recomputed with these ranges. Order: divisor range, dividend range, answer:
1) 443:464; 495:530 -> 0.94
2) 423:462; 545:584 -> 1.31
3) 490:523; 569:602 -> 1.43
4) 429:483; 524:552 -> 1.23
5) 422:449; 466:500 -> 1.14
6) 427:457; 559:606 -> 1.37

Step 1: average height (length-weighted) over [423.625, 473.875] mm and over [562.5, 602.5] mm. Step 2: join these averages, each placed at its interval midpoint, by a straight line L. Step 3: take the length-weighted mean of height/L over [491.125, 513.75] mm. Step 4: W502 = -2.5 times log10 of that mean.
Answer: 0.408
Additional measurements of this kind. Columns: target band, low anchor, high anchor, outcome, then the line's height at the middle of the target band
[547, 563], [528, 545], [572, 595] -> 0.01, 31.6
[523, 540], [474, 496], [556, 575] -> -0.03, 30.9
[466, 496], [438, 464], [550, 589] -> -0.09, 26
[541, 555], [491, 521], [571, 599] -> -0.18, 26.5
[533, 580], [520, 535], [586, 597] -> -0.04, 30.9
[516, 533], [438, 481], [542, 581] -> -0.01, 29.9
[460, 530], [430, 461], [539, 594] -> 0.02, 26.7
